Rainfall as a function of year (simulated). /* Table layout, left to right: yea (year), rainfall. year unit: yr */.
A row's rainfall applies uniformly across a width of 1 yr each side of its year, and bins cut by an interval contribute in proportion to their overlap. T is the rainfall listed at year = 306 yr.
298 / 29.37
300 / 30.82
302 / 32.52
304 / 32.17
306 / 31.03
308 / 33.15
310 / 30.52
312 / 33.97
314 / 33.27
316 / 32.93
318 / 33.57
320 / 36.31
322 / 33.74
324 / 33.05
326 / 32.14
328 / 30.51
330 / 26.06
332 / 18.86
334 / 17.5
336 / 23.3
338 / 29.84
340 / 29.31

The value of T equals 31.03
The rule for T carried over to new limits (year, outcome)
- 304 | 32.17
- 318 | 33.57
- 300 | 30.82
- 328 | 30.51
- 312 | 33.97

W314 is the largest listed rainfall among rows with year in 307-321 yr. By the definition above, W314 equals 36.31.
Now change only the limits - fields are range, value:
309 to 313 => 33.97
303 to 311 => 33.15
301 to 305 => 32.52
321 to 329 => 33.74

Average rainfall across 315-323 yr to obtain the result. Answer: 34.1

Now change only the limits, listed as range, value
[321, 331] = 31.1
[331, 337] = 19.9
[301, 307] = 31.9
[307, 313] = 32.5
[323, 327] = 32.6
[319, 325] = 34.4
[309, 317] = 32.7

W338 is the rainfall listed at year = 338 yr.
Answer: 29.84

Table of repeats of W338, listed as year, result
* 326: 32.14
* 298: 29.37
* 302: 32.52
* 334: 17.5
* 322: 33.74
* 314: 33.27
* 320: 36.31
